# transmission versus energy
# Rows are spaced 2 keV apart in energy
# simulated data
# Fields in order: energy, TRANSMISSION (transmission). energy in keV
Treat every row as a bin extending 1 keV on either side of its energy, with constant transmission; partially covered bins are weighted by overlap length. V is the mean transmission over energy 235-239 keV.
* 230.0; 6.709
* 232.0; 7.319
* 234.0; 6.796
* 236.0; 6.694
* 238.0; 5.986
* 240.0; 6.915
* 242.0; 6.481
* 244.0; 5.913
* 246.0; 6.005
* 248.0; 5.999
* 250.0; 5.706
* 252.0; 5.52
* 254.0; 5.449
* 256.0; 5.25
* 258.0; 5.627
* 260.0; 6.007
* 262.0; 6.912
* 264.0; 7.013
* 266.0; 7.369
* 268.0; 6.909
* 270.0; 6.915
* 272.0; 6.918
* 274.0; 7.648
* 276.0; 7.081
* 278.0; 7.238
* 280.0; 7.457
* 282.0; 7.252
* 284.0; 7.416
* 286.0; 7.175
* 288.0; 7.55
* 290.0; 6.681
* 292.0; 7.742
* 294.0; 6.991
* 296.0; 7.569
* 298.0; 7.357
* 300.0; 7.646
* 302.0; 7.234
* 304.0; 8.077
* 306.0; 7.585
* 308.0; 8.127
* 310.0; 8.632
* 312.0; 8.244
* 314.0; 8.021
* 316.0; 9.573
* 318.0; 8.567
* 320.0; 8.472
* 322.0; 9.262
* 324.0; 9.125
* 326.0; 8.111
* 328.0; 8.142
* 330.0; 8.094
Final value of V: 6.34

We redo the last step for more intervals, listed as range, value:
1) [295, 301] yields 7.52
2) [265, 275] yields 7.15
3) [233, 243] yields 6.57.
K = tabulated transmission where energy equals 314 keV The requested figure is 8.021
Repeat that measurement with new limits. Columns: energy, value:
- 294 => 6.991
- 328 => 8.142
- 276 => 7.081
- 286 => 7.175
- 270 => 6.915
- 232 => 7.319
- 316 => 9.573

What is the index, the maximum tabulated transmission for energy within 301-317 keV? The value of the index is 9.573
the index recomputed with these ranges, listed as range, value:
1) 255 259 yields 5.627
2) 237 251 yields 6.915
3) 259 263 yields 6.912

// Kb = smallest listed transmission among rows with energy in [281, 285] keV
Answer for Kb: 7.252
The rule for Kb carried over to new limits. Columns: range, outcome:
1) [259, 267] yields 6.007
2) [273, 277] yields 7.081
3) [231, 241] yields 5.986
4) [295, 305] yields 7.234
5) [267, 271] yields 6.909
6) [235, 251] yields 5.706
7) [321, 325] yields 9.125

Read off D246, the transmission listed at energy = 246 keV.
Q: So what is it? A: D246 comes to 6.005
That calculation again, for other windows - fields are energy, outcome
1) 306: 7.585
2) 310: 8.632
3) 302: 7.234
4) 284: 7.416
